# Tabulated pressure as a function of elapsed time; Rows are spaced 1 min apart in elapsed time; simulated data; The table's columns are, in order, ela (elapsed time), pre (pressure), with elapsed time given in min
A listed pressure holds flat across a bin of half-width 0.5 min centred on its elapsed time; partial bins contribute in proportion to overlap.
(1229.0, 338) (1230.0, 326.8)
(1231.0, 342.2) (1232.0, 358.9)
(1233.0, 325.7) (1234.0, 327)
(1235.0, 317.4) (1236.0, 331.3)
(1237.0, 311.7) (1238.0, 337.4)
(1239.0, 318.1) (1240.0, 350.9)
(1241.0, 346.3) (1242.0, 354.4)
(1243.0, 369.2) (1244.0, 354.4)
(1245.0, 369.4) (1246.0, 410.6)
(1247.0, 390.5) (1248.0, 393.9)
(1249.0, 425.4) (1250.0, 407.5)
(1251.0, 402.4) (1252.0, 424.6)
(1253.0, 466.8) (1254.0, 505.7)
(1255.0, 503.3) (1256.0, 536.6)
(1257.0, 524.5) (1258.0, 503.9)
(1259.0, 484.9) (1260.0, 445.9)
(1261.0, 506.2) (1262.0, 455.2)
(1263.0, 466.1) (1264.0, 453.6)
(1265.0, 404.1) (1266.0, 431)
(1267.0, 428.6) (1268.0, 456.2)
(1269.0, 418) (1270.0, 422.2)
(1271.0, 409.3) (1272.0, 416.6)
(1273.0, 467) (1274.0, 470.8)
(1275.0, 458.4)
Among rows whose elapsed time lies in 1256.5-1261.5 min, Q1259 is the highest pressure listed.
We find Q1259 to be 524.5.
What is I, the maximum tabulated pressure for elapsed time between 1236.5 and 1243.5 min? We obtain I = 369.2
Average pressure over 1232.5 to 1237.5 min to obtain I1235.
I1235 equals 323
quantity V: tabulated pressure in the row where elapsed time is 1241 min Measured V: 346.3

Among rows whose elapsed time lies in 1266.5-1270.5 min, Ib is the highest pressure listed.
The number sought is 456.2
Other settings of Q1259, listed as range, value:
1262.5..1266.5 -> 466.1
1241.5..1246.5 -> 410.6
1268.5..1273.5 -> 467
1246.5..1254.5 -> 505.7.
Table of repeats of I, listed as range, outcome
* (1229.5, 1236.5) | 358.9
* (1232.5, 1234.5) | 327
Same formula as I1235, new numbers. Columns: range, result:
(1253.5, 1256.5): 515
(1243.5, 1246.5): 378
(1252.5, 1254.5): 486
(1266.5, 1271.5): 427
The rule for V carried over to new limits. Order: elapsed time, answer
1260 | 445.9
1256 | 536.6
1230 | 326.8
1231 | 342.2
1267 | 428.6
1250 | 407.5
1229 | 338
